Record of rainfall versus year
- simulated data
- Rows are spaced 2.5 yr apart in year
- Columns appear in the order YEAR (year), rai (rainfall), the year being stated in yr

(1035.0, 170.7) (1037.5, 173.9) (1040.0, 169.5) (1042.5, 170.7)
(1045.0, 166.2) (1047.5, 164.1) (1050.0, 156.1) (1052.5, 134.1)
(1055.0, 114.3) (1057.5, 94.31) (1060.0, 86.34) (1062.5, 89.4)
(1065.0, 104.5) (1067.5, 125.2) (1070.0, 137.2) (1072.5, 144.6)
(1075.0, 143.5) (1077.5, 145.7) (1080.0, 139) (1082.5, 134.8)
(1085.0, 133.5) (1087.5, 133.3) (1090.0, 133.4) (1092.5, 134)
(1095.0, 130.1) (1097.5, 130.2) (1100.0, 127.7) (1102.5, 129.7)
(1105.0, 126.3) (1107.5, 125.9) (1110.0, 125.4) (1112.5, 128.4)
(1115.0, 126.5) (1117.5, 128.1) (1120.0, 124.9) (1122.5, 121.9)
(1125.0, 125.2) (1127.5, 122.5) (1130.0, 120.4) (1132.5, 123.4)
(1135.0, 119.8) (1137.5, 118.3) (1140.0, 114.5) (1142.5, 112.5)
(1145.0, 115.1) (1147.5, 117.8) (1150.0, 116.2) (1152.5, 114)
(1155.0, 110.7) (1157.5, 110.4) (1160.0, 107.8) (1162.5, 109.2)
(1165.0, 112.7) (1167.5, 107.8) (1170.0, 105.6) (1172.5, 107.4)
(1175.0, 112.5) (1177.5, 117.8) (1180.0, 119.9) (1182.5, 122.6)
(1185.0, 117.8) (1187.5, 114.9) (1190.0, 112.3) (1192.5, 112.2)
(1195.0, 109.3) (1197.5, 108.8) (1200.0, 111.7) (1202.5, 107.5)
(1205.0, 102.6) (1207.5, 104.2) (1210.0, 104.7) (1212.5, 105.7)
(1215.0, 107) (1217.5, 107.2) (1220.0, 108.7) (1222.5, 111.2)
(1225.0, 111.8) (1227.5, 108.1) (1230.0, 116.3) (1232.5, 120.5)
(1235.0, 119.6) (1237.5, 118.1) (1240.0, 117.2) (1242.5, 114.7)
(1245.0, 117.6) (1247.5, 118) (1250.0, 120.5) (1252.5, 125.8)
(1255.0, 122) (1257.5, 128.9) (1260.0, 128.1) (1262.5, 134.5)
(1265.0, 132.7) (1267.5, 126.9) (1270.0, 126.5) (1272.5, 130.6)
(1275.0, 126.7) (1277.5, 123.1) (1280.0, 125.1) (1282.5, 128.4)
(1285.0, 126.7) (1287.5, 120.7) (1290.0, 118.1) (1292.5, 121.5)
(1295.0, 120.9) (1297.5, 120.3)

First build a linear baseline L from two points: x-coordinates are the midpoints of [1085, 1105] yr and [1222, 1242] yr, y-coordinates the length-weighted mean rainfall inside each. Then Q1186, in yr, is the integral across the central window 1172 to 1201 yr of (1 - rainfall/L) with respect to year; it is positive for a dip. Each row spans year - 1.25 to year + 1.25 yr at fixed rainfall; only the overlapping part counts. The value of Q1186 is 1.6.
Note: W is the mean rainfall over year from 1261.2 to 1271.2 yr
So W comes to 130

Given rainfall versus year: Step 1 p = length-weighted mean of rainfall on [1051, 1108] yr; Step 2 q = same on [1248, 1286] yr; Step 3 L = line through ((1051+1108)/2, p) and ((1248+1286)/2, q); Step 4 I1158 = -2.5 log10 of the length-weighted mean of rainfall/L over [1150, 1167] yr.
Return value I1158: 0.14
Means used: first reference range 126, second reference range 127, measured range 111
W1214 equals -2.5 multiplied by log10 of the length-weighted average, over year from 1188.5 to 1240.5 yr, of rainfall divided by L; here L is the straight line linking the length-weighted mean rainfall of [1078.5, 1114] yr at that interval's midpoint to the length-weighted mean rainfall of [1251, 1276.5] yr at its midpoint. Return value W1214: 0.17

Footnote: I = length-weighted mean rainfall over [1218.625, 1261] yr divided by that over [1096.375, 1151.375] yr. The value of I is 0.96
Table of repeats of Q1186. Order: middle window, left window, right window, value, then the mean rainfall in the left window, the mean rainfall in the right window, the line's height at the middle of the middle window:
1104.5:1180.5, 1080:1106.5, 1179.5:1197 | 3.4 yr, 132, 115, 123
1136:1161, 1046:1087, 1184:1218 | 0.6 yr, 128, 109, 116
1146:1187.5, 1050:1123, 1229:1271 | 3.8 yr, 126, 123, 125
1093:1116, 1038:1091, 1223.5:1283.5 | 0.7 yr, 135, 122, 132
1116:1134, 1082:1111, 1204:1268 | 0.5 yr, 130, 117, 127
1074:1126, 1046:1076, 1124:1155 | -4.0 yr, 125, 118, 121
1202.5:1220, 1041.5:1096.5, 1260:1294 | 3.1 yr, 132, 126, 128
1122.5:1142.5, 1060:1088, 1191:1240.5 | 0.1 yr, 128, 111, 121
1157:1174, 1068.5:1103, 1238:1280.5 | 2.8 yr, 136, 125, 130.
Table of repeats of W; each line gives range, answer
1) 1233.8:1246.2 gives 117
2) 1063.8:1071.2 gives 122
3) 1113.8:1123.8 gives 125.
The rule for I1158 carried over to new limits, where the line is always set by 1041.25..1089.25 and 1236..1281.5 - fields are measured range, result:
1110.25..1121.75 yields 0.03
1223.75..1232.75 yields 0.11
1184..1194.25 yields 0.12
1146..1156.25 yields 0.13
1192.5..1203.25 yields 0.16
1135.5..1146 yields 0.12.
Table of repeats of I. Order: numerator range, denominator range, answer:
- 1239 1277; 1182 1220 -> 1.14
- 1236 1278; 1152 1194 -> 1.10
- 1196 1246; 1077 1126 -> 0.85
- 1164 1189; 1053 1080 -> 0.95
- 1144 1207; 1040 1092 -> 0.84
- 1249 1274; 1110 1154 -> 1.06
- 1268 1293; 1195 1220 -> 1.17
